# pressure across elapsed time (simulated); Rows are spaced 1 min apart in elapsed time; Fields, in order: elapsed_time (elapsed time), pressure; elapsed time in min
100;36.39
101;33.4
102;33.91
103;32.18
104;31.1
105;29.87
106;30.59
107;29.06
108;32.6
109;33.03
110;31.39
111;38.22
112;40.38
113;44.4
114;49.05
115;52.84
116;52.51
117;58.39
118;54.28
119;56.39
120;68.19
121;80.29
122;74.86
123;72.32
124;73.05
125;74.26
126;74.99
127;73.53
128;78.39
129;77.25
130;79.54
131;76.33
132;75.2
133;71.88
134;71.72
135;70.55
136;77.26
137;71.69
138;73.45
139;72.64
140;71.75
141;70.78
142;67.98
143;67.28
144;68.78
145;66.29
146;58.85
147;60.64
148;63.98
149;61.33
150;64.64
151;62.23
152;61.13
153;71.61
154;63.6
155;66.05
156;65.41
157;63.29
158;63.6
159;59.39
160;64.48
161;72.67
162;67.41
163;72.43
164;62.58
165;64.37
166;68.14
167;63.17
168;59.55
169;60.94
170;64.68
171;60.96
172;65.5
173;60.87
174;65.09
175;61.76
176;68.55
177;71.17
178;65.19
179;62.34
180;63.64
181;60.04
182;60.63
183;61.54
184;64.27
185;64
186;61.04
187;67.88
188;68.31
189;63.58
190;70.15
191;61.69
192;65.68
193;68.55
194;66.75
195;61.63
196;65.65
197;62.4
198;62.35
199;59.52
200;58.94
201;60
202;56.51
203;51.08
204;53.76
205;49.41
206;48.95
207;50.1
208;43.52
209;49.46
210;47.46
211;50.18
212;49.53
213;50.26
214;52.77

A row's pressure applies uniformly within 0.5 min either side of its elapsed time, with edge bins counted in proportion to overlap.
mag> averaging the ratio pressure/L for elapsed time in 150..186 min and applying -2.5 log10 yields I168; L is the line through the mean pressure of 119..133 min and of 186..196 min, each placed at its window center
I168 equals 0.074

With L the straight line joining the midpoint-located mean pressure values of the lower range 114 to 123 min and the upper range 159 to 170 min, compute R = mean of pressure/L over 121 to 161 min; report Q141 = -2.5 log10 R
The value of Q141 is -0.097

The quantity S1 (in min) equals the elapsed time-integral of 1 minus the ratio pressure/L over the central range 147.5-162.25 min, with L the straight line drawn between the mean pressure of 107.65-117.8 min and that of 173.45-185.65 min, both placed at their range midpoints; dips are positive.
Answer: -2.1 min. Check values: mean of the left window 43.8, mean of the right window 64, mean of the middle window 64.7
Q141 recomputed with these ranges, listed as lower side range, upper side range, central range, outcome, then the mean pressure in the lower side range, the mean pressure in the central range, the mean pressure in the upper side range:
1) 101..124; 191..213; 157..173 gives -0.23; 46.9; 64.5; 56.2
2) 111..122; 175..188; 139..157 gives -0.10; 55.8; 65.6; 64.3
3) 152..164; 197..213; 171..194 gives -0.10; 66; 64.6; 52.9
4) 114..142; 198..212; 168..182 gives -0.08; 70.1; 63.6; 52.5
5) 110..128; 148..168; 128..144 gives -0.17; 60.7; 73.1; 65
